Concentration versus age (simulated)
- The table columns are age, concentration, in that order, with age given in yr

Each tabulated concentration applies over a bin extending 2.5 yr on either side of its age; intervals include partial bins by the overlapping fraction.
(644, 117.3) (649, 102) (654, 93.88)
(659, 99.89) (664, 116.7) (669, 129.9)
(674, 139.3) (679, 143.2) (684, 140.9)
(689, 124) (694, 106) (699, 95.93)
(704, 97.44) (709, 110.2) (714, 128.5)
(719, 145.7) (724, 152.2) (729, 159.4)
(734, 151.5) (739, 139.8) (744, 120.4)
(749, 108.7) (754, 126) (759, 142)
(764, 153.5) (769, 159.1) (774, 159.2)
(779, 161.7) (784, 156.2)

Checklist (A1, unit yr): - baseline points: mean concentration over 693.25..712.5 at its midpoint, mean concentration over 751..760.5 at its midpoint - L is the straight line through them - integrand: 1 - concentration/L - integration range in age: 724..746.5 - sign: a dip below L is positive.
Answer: -4.4 yr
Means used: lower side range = 103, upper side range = 132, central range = 144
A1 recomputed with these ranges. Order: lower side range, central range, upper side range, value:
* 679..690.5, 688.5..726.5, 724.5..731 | 7.1 yr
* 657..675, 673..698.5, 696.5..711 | -3.9 yr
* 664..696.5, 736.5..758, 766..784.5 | 3.6 yr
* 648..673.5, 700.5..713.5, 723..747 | 2.4 yr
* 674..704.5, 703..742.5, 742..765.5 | -3.5 yr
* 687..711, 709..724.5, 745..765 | -2.9 yr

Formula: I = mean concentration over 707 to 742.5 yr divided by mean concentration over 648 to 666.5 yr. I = 1.37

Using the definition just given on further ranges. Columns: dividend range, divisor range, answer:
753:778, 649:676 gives 1.31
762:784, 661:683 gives 1.20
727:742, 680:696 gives 1.18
